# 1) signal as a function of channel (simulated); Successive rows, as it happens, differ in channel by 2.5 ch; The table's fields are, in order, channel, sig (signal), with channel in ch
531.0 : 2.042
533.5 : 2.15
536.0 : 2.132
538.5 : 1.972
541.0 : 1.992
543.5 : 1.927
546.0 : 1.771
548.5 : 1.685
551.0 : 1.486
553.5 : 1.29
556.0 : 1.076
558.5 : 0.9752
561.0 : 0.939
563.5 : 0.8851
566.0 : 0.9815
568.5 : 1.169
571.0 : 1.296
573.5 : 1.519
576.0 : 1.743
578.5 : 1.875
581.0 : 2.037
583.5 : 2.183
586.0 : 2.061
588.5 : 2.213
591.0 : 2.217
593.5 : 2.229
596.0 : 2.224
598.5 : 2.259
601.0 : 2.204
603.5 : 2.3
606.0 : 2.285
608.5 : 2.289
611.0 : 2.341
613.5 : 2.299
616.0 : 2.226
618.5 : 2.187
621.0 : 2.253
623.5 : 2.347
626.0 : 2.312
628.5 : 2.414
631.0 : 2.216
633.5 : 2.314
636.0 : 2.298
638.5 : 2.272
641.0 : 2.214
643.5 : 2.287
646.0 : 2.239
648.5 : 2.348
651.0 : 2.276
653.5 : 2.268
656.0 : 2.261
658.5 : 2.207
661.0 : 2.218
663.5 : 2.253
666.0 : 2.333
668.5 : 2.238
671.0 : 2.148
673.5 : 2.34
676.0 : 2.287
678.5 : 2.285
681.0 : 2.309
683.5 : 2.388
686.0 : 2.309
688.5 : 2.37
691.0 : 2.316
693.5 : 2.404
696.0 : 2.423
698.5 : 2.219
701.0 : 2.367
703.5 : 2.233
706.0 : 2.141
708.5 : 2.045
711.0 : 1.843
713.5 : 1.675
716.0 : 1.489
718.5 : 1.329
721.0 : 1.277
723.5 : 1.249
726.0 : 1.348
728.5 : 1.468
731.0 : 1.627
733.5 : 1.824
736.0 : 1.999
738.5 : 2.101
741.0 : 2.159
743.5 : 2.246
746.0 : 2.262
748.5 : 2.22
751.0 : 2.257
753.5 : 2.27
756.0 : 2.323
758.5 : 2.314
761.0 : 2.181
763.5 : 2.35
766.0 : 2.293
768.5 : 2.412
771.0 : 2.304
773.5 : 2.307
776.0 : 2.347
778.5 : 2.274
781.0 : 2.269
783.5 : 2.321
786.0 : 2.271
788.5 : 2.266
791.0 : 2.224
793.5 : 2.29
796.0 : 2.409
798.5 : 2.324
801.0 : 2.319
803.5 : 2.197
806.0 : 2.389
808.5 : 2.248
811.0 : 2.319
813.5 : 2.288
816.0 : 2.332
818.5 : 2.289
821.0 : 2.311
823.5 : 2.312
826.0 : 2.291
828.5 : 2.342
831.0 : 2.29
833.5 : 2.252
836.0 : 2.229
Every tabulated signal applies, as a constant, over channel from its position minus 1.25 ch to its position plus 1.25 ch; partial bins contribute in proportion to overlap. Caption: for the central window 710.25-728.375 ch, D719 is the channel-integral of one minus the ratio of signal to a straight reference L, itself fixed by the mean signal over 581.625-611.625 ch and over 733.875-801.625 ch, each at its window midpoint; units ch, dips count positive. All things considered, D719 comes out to 6.5 ch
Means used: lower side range 2.23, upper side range 2.26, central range 1.45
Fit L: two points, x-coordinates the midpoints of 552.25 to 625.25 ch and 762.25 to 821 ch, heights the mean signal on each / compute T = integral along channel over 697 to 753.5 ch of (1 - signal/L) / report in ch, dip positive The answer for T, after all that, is 7.0 ch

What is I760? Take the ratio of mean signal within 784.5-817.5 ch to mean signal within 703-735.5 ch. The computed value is 1.4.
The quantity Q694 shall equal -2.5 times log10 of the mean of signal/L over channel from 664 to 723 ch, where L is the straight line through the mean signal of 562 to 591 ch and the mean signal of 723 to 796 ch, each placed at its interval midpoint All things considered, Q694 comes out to -0.08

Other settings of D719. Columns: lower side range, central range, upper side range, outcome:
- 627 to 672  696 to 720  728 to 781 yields 3.0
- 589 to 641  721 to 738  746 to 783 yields 5.2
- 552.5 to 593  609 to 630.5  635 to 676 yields -3.8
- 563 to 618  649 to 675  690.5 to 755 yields -4.0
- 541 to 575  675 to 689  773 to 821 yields -3.7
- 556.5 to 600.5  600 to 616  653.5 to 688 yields -3.4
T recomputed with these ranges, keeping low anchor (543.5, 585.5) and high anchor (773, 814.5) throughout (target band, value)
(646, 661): -4.0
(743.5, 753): -0.5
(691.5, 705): -2.6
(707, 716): 0.8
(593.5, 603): -3.9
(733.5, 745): 0.0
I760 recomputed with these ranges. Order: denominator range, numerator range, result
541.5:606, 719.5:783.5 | 1.21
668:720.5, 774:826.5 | 1.08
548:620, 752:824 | 1.27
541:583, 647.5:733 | 1.43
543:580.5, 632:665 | 1.65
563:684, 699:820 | 0.99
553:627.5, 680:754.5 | 1.06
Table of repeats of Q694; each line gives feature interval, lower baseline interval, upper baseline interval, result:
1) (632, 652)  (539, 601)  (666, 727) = -0.20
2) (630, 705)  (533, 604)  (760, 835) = -0.16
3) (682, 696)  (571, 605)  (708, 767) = -0.20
